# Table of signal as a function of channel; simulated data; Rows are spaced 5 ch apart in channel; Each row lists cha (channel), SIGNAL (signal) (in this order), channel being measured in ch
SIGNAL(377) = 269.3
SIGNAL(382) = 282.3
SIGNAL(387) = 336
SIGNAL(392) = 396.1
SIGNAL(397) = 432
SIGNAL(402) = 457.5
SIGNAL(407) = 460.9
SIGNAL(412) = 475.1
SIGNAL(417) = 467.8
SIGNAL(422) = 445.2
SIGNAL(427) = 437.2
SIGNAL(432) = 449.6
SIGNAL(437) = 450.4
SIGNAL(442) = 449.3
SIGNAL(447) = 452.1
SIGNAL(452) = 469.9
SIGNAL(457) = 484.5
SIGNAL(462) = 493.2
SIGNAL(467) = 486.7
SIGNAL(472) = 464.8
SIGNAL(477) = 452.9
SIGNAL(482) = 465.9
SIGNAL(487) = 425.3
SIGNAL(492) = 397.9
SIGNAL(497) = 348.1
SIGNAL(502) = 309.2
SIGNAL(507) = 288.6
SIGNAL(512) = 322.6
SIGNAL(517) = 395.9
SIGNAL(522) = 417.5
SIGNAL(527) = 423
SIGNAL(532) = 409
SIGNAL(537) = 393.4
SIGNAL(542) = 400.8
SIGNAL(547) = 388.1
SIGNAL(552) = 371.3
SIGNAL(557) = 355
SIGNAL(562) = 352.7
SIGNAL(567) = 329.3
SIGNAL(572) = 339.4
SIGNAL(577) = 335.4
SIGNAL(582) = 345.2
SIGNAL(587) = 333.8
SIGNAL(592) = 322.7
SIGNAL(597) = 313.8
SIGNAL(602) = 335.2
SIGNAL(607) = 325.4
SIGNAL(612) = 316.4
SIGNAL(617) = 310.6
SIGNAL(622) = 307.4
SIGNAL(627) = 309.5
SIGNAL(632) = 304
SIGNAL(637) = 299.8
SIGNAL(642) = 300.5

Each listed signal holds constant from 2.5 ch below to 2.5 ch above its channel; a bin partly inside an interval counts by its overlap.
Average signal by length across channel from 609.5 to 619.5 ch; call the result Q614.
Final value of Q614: 314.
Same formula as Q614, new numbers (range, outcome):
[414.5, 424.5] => 456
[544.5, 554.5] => 380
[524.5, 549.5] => 403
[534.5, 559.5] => 382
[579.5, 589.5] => 340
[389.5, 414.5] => 444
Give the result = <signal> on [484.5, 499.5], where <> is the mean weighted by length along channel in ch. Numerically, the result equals 390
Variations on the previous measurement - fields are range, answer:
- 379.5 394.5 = 338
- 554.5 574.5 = 344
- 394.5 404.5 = 445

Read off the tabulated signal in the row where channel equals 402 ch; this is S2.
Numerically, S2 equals 457.5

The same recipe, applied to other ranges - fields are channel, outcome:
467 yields 486.7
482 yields 465.9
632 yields 304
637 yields 299.8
